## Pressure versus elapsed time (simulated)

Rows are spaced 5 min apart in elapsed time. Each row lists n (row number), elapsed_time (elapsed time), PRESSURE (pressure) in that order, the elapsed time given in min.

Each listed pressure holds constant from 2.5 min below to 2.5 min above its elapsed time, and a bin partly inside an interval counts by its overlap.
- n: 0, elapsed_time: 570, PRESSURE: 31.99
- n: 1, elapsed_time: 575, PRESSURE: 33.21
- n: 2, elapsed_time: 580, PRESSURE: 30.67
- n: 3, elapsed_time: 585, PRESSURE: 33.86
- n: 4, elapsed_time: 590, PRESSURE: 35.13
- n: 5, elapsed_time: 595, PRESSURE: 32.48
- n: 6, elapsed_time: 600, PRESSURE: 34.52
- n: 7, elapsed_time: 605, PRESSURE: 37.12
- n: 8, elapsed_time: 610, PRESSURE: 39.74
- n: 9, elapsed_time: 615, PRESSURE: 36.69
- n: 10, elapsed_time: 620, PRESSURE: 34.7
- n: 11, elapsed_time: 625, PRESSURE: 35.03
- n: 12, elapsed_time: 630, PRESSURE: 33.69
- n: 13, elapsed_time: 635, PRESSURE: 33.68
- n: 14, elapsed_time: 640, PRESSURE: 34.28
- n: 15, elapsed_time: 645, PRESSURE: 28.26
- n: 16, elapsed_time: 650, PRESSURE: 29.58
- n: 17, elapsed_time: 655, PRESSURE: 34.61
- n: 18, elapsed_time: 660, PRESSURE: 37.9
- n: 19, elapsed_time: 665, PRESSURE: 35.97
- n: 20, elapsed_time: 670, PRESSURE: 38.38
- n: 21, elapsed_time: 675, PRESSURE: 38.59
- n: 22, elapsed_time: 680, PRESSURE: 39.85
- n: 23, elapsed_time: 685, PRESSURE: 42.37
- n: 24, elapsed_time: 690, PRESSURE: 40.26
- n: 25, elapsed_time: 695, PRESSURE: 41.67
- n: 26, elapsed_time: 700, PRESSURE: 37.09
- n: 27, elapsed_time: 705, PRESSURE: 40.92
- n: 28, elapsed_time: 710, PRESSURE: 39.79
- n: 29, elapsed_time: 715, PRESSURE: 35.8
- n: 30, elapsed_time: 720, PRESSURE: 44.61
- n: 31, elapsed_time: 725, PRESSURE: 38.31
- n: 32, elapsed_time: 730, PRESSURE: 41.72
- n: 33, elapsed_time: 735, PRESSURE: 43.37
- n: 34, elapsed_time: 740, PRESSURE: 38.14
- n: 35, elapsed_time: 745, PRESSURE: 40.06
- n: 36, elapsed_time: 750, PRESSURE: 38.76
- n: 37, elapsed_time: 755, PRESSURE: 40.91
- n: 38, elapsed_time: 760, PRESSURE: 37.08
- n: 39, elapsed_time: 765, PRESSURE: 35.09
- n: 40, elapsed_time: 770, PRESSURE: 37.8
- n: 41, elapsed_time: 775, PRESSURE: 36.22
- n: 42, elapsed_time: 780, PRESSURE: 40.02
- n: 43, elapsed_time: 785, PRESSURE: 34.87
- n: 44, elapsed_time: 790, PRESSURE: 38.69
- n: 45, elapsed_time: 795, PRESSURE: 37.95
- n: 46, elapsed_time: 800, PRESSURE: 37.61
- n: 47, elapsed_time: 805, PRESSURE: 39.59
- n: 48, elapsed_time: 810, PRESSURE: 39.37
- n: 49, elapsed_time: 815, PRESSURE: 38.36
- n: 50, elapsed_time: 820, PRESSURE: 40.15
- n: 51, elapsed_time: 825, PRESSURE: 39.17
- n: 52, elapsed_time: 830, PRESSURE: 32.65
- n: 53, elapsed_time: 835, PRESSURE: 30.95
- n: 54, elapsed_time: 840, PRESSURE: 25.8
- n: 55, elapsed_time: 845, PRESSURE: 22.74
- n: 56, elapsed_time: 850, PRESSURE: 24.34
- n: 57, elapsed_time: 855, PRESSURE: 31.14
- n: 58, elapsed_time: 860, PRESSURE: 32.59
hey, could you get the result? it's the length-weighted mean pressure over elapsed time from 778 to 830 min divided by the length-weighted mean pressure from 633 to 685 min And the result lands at 1.08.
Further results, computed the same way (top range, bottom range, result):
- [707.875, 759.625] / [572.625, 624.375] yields 1.15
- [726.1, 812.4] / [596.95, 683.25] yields 1.09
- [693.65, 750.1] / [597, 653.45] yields 1.17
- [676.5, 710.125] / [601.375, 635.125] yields 1.12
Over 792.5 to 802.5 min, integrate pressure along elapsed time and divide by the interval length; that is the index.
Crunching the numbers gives 37.8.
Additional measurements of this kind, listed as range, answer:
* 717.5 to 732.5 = 41.5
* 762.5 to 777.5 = 36.4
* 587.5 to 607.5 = 34.8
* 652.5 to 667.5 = 36.2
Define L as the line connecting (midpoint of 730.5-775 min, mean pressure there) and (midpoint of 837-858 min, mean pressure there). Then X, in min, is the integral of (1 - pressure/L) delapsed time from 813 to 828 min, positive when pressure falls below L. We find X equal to -4.6 min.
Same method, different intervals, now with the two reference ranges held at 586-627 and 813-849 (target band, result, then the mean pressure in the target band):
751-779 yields -3.60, 37.6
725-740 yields -3.24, 41.1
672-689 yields -2.78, 40.2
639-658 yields 1.83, 31.6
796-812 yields -2.91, 38.8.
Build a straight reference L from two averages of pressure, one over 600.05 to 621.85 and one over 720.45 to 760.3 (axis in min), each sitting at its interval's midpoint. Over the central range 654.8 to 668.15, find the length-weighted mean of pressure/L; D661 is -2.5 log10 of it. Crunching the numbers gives 0.047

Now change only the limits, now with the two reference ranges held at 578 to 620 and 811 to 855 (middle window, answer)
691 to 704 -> -0.17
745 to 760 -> -0.19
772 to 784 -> -0.15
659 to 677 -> -0.11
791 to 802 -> -0.17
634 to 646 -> 0.07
